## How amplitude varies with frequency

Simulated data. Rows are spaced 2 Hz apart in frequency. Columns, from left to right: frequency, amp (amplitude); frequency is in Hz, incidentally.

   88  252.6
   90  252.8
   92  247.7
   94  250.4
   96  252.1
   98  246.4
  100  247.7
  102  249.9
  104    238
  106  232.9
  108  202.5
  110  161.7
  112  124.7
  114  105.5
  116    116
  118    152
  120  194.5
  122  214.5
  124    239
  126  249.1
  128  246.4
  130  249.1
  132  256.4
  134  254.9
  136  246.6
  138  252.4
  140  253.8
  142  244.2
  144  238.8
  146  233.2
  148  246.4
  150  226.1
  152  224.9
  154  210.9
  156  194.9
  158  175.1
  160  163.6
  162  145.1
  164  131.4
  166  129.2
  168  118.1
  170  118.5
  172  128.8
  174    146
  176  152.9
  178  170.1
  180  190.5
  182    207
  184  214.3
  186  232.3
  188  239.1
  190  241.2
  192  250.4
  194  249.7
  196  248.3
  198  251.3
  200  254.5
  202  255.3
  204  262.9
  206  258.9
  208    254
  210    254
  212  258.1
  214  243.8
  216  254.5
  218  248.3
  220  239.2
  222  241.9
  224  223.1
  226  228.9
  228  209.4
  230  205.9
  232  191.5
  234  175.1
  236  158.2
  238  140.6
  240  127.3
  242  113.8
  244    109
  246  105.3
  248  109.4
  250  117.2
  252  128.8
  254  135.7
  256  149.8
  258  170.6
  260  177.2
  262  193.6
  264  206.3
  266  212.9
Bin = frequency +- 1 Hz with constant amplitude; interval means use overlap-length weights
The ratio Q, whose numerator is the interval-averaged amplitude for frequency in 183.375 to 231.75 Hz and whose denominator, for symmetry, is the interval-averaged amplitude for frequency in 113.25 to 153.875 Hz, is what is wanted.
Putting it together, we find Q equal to 1.1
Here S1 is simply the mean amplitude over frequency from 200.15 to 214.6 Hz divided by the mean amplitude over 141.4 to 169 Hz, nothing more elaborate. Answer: 1.34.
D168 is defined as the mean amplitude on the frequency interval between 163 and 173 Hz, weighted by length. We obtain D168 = 125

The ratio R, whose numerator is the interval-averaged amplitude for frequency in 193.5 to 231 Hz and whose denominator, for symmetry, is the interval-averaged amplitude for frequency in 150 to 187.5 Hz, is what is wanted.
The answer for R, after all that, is 1.42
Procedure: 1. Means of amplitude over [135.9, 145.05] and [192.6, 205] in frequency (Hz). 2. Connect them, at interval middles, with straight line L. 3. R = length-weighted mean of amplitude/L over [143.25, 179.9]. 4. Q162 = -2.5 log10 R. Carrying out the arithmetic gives 0.38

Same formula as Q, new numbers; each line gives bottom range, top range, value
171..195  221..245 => 0.88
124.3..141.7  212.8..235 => 0.90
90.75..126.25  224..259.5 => 0.75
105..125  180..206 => 1.38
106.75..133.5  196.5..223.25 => 1.29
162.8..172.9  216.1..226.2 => 1.90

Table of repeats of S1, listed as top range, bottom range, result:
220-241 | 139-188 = 1.02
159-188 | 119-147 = 0.68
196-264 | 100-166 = 0.94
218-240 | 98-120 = 1.07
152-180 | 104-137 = 0.77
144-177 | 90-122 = 0.85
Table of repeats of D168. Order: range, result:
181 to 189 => 223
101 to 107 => 240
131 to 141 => 253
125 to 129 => 248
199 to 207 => 258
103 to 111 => 209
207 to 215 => 252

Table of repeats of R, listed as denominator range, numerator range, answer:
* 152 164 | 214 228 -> 1.33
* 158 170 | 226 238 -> 1.35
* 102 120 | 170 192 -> 1.11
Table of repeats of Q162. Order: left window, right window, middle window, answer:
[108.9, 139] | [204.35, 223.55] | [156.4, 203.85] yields 0.21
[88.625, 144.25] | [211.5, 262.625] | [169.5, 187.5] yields 0.13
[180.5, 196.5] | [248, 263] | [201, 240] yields -0.15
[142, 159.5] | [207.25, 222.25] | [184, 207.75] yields -0.03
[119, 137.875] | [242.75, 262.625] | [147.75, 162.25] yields 0.10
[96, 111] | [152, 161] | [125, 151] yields -0.21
